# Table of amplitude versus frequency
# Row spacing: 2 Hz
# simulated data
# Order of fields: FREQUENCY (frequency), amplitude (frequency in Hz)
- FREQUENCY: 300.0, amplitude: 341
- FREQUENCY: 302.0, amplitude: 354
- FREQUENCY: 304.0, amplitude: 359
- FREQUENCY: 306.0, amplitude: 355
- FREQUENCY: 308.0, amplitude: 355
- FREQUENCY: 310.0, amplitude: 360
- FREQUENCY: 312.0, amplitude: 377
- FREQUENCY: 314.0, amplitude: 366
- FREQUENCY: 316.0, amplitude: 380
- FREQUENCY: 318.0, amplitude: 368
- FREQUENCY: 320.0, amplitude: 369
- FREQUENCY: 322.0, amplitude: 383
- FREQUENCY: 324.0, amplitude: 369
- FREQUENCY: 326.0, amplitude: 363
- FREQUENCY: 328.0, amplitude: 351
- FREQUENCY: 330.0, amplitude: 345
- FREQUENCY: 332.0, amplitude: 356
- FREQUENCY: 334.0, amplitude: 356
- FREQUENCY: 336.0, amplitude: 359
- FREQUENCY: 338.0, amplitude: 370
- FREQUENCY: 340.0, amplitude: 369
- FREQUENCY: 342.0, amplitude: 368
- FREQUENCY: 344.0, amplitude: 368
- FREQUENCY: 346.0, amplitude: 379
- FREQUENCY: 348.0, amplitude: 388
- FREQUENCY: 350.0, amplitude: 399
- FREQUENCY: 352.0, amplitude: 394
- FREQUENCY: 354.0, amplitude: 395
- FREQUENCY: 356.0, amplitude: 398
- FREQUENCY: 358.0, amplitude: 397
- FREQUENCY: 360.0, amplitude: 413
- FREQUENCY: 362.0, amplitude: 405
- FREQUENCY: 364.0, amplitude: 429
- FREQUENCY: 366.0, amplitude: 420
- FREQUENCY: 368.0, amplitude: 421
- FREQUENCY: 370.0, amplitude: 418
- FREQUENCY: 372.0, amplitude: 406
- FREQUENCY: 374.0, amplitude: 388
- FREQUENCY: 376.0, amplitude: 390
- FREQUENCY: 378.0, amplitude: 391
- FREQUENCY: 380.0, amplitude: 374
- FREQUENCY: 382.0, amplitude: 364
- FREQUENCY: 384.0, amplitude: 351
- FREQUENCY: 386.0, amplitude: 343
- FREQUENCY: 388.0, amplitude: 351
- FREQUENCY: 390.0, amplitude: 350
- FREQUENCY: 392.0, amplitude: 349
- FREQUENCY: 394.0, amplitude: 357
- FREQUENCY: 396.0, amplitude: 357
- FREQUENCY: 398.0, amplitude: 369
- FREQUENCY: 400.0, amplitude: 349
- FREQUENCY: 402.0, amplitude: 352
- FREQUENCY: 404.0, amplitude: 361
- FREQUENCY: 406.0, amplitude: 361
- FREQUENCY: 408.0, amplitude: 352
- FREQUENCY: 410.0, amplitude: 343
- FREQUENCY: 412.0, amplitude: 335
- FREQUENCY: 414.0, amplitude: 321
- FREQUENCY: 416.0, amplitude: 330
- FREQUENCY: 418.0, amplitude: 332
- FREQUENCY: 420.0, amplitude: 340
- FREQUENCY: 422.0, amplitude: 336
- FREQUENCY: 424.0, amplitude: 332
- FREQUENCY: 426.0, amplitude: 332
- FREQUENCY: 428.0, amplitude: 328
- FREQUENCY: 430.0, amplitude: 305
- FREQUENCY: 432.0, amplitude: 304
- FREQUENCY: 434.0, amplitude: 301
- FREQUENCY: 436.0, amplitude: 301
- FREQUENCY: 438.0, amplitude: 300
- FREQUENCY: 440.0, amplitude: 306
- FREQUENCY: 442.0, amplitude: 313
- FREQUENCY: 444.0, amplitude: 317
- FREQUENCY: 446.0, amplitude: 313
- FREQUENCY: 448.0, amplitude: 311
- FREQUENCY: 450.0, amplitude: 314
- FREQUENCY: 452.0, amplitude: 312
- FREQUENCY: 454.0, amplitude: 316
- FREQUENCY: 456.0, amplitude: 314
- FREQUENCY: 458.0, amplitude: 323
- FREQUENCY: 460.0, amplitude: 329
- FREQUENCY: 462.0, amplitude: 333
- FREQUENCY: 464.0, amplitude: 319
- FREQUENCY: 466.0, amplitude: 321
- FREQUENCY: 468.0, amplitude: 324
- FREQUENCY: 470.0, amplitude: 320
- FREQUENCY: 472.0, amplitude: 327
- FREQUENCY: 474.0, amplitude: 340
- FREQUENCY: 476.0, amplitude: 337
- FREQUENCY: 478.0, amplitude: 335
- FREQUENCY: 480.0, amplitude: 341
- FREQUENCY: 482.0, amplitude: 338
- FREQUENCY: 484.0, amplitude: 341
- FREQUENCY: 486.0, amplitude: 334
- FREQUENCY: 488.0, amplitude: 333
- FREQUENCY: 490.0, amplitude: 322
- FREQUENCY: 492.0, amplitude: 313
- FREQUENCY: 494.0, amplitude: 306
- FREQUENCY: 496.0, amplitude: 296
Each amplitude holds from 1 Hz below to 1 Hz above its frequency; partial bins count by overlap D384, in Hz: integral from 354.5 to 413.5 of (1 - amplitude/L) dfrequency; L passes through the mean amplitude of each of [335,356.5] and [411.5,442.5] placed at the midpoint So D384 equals -3.9 Hz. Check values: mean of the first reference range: 380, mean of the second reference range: 320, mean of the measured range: 375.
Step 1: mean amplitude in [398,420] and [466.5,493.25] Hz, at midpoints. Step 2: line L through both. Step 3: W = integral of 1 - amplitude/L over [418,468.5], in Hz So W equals 2.97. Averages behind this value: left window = 345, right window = 331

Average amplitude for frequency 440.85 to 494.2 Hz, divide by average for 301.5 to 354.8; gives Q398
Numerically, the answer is 0.88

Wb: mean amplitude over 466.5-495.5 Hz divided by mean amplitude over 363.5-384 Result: 0.83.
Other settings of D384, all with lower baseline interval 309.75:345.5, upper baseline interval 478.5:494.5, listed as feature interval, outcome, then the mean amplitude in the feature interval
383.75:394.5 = 0.06 Hz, 350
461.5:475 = 0.30 Hz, 326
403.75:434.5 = 1.16 Hz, 332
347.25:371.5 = -3.26 Hz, 407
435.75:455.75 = 1.65 Hz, 311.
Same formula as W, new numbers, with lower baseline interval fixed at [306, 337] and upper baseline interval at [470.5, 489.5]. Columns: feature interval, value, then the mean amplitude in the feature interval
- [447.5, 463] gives 0.9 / 319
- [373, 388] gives -0.7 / 370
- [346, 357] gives -1.1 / 393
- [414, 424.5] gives 0.4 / 333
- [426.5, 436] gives 0.9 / 310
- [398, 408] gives -0.2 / 357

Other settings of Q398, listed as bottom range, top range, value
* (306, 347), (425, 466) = 0.86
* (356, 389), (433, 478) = 0.81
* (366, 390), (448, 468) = 0.84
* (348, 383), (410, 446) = 0.80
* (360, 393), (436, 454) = 0.81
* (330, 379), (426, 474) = 0.81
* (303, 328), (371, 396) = 1.00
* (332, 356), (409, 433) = 0.87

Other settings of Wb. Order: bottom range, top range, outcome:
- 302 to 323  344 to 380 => 1.09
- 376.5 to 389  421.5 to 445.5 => 0.86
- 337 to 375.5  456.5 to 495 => 0.83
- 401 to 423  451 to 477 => 0.95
